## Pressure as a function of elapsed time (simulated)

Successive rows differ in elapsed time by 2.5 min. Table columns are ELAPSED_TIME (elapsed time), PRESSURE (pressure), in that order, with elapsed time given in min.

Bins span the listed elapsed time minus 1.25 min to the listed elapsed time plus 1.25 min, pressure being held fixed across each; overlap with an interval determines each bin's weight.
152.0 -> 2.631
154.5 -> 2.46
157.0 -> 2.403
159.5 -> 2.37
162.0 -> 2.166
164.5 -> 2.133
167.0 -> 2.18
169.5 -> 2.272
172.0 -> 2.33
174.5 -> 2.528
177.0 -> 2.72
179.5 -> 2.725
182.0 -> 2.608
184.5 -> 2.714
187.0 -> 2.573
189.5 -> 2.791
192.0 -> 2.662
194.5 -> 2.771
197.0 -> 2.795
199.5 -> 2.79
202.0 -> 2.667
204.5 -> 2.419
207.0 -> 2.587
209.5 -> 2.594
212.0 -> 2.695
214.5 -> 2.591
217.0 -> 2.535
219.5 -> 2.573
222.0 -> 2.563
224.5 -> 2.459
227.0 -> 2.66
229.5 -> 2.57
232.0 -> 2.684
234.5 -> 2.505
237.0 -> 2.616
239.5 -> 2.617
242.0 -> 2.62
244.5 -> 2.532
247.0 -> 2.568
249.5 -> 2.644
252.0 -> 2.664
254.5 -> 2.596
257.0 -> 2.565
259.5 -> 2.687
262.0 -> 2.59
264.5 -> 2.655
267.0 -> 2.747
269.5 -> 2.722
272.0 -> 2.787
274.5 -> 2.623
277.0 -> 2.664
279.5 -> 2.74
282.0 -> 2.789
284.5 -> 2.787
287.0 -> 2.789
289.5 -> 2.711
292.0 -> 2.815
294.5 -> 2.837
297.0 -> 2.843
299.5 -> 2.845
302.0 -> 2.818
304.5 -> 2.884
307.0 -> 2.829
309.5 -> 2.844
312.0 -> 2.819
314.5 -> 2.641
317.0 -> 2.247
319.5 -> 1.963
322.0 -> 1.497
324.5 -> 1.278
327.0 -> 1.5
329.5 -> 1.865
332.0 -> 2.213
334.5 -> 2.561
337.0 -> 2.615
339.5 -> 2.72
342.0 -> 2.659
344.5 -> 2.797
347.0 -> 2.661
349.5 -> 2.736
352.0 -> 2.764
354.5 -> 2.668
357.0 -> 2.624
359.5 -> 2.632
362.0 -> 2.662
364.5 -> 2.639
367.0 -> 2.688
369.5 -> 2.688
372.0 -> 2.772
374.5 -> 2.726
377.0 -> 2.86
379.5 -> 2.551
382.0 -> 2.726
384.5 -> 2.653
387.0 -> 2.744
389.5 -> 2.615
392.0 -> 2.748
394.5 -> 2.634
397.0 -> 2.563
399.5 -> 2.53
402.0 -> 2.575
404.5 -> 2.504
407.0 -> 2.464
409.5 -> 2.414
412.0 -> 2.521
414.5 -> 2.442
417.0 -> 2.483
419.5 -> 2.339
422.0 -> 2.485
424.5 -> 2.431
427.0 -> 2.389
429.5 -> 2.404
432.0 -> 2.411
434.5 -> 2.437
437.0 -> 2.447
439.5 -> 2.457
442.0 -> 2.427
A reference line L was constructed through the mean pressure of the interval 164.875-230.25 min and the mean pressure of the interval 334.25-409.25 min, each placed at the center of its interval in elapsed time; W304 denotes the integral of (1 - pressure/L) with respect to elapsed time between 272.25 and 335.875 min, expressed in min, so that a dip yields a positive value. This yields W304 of 3.1 min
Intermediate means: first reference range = 2.59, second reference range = 2.66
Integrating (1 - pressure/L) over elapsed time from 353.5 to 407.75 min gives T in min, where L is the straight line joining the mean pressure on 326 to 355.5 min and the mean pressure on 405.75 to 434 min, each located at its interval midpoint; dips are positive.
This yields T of -4.2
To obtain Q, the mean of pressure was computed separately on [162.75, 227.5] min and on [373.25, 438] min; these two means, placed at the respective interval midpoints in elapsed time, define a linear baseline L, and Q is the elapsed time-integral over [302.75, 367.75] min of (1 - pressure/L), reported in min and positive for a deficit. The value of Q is 2.27 min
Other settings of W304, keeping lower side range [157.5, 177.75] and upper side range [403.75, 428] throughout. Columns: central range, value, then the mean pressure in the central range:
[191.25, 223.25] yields -3.9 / 2.63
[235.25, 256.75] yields -2.1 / 2.6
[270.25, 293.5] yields -3.5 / 2.75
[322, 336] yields 3.2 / 1.86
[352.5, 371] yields -1.8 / 2.66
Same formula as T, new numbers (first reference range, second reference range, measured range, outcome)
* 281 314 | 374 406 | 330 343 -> 1.1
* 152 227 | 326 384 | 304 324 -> 1.3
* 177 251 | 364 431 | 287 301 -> -1.1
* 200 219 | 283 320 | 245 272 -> 0.2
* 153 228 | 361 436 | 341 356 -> -0.9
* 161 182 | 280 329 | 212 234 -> -1.3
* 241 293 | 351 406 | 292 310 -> -1.1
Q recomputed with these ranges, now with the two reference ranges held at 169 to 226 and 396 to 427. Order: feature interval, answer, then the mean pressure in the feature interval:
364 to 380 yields -1.4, 2.71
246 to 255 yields -0.2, 2.62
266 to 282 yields -1.0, 2.72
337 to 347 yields -0.7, 2.7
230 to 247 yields 0.0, 2.59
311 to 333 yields 4.7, 1.99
